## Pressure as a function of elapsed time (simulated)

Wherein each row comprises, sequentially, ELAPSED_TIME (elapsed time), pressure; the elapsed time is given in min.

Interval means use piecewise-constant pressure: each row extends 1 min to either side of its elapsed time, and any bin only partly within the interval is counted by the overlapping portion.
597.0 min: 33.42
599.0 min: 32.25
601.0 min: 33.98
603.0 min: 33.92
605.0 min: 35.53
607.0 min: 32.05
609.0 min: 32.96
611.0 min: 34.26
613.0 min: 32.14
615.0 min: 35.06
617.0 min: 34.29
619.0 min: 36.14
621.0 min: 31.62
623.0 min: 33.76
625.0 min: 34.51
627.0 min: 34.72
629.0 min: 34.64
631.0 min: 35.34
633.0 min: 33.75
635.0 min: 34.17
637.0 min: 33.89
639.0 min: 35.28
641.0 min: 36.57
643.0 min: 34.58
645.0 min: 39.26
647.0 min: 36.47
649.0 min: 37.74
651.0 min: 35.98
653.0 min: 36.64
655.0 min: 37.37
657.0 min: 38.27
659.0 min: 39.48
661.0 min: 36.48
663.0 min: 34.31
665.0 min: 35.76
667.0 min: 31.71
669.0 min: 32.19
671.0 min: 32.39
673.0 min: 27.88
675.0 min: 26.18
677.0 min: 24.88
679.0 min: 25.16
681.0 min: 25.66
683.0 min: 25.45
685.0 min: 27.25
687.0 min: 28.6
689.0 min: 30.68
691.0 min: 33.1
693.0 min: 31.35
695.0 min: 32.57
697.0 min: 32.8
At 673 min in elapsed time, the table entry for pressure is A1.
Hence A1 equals 27.88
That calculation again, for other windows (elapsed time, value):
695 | 32.57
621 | 31.62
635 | 34.17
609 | 32.96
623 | 33.76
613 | 32.14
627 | 34.72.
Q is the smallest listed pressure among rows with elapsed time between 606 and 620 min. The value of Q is 32.05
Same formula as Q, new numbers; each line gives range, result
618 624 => 31.62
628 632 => 34.64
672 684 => 24.88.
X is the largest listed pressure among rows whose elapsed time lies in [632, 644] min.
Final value 36.57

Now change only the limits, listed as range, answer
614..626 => 36.14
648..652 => 37.74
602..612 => 35.53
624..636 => 35.34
